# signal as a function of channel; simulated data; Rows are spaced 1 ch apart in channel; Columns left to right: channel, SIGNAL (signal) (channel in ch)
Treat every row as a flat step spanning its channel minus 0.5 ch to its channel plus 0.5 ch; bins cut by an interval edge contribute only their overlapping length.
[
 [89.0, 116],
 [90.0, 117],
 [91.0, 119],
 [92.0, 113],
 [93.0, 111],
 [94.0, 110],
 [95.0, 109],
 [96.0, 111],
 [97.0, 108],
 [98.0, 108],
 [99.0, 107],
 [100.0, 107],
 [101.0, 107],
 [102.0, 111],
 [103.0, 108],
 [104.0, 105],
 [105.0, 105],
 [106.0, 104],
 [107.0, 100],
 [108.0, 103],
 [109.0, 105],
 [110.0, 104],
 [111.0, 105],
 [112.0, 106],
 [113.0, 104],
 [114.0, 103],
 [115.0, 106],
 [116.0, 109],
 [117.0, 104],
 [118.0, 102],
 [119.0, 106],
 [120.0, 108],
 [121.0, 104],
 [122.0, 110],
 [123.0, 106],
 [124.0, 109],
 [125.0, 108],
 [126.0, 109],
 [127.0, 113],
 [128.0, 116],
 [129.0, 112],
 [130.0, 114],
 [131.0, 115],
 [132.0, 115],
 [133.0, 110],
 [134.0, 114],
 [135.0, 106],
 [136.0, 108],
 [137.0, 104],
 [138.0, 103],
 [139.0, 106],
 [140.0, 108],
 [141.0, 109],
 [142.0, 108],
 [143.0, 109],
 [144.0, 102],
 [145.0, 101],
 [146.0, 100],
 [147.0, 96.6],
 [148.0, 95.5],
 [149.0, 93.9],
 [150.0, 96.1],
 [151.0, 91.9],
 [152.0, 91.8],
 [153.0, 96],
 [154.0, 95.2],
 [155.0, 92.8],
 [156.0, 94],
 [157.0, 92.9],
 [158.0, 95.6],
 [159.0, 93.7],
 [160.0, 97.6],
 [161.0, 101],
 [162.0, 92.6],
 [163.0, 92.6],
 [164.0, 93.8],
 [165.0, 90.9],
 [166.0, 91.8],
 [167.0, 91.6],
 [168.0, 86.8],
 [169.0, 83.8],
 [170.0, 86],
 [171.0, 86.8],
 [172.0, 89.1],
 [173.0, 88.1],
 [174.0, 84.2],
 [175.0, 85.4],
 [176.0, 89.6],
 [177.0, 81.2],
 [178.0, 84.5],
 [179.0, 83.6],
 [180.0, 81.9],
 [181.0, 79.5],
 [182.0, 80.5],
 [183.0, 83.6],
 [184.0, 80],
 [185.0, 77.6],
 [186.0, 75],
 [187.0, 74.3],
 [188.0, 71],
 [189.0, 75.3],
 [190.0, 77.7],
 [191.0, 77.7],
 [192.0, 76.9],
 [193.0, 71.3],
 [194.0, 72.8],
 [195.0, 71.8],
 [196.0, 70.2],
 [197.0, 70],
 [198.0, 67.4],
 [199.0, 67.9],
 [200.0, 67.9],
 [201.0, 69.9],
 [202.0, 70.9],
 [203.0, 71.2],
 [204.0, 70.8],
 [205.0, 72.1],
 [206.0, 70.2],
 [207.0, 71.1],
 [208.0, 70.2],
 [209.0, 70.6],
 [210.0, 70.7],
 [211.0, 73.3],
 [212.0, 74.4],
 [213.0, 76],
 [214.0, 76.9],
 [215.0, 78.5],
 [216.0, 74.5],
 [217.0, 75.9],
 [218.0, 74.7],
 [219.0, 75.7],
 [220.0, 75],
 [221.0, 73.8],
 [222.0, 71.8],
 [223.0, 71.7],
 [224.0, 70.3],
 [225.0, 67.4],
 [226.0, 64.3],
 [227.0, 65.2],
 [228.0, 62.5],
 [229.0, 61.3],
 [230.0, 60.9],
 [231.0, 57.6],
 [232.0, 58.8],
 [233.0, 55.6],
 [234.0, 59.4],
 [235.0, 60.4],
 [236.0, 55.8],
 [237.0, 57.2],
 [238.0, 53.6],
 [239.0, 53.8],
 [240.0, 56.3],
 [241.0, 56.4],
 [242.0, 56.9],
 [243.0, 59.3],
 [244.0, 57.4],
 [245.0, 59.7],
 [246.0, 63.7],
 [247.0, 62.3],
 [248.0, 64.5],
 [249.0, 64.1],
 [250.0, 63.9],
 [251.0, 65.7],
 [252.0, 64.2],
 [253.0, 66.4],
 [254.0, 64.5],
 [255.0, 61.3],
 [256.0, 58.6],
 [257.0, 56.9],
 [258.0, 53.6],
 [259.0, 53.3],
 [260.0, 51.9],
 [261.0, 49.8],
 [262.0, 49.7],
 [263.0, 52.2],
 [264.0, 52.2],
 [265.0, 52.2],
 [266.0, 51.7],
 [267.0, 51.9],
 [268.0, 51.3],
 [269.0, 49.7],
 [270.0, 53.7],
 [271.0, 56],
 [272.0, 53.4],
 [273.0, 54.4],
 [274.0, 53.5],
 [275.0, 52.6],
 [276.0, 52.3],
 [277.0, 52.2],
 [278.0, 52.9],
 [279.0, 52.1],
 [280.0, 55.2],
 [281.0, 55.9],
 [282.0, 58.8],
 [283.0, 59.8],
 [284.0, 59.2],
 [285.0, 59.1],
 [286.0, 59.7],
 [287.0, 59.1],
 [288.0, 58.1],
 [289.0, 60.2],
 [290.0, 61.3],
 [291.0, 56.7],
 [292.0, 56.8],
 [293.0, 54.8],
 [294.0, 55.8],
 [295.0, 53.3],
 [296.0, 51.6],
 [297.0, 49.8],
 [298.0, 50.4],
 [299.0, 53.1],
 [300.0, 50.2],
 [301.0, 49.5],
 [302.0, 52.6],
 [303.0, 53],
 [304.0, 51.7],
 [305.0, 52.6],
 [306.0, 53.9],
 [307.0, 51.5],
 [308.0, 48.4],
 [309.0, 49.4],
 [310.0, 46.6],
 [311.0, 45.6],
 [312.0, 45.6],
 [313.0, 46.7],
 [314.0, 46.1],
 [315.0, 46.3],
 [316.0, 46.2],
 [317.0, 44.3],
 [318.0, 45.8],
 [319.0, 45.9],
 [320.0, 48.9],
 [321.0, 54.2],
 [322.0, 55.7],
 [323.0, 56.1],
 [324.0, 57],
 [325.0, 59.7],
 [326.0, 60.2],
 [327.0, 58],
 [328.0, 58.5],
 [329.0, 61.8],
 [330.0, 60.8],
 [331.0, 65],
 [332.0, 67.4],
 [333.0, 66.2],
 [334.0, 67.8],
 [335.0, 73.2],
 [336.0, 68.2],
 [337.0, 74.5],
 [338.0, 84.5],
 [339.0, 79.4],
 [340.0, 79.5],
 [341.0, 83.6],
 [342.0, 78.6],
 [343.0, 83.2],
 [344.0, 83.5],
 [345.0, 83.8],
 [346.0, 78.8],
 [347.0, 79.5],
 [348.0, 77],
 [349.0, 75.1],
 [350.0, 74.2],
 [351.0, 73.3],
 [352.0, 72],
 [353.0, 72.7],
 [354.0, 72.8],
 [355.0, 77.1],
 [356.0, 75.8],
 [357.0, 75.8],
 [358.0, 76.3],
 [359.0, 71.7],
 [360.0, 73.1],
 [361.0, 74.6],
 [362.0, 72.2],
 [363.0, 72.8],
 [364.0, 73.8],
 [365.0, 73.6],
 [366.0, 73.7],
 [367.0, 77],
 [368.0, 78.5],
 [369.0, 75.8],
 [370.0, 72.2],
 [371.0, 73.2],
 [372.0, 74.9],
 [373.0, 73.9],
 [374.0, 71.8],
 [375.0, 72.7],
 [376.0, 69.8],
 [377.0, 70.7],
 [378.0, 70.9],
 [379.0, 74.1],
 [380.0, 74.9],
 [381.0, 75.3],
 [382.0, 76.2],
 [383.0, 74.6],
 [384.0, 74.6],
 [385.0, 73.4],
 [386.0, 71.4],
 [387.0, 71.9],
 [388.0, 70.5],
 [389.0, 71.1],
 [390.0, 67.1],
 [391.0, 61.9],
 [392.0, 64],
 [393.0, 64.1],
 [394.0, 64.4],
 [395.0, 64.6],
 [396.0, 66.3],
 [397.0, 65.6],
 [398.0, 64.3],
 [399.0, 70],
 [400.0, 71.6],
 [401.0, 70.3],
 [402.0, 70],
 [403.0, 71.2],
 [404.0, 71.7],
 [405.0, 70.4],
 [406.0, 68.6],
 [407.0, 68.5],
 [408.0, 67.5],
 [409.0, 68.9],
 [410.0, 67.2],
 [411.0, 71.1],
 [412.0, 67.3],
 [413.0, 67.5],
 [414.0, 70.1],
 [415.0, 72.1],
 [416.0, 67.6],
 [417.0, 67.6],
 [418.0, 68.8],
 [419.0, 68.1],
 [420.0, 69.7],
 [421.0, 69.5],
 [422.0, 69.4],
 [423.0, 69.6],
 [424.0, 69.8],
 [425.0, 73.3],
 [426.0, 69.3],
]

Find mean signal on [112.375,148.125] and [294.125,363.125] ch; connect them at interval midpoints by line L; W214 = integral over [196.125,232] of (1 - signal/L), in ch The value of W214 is 7.4 ch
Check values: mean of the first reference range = 107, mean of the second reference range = 62.9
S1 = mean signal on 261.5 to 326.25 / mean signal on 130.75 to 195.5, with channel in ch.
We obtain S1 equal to 0.58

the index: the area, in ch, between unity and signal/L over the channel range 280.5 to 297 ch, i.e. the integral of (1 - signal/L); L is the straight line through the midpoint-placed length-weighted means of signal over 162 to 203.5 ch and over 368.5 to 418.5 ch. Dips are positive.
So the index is 3.9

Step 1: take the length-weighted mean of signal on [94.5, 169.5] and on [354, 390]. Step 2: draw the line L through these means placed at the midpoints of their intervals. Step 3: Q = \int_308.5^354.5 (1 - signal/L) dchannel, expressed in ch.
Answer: 8.2 ch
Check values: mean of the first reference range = 103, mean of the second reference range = 73.6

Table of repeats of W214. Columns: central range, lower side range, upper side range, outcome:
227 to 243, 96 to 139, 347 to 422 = 5.9 ch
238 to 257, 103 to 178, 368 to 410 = 5.8 ch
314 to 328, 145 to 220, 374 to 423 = 4.1 ch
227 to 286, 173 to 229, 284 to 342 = 8.0 ch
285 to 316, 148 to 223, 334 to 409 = 9.7 ch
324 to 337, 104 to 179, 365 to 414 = 2.3 ch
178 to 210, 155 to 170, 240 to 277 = 2.7 ch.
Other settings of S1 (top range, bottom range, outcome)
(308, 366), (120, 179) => 0.67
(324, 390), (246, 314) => 1.33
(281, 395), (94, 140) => 0.60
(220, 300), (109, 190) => 0.60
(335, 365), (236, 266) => 1.32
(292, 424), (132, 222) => 0.77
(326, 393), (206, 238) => 1.07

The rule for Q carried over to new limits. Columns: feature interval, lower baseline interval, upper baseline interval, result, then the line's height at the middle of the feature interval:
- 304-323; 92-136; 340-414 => 7.56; 81.1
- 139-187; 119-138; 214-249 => 1.56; 94.5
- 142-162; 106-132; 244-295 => -0.12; 96.2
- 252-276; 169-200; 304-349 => 5.10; 69.2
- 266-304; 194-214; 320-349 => 8.46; 70.1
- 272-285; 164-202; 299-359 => 2.60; 68.8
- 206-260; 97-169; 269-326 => 5.96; 72.5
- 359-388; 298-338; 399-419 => -4.44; 63.8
